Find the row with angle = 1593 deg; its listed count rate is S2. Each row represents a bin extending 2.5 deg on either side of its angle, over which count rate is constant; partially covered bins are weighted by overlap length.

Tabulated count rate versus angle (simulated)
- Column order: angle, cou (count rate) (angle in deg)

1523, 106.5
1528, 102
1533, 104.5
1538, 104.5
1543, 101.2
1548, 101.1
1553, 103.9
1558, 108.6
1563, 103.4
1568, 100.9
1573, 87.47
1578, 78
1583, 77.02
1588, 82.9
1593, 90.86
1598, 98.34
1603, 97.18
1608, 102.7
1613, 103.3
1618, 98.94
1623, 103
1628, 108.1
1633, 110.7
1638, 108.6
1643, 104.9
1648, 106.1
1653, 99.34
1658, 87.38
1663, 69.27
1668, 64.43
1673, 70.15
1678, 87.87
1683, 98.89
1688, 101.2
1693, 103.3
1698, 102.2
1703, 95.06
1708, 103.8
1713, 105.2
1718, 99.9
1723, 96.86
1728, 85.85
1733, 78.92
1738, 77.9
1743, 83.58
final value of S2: 90.86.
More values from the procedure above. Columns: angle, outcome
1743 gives 83.58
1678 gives 87.87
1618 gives 98.94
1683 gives 98.89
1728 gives 85.85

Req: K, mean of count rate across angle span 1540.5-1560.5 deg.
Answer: 104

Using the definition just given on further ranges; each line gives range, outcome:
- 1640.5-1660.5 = 99.4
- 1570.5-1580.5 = 82.7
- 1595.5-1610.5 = 99.4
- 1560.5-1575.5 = 97.3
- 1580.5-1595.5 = 83.6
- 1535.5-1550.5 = 102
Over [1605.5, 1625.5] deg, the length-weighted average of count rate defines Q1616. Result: 102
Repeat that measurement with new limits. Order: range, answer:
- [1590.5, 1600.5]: 94.6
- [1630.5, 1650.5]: 108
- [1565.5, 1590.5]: 85.3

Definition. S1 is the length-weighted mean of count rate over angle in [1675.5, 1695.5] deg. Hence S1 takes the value 97.8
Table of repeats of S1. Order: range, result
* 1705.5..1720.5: 103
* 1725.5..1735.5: 82.4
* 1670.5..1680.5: 79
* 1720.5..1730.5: 91.4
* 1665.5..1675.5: 67.3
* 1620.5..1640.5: 108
